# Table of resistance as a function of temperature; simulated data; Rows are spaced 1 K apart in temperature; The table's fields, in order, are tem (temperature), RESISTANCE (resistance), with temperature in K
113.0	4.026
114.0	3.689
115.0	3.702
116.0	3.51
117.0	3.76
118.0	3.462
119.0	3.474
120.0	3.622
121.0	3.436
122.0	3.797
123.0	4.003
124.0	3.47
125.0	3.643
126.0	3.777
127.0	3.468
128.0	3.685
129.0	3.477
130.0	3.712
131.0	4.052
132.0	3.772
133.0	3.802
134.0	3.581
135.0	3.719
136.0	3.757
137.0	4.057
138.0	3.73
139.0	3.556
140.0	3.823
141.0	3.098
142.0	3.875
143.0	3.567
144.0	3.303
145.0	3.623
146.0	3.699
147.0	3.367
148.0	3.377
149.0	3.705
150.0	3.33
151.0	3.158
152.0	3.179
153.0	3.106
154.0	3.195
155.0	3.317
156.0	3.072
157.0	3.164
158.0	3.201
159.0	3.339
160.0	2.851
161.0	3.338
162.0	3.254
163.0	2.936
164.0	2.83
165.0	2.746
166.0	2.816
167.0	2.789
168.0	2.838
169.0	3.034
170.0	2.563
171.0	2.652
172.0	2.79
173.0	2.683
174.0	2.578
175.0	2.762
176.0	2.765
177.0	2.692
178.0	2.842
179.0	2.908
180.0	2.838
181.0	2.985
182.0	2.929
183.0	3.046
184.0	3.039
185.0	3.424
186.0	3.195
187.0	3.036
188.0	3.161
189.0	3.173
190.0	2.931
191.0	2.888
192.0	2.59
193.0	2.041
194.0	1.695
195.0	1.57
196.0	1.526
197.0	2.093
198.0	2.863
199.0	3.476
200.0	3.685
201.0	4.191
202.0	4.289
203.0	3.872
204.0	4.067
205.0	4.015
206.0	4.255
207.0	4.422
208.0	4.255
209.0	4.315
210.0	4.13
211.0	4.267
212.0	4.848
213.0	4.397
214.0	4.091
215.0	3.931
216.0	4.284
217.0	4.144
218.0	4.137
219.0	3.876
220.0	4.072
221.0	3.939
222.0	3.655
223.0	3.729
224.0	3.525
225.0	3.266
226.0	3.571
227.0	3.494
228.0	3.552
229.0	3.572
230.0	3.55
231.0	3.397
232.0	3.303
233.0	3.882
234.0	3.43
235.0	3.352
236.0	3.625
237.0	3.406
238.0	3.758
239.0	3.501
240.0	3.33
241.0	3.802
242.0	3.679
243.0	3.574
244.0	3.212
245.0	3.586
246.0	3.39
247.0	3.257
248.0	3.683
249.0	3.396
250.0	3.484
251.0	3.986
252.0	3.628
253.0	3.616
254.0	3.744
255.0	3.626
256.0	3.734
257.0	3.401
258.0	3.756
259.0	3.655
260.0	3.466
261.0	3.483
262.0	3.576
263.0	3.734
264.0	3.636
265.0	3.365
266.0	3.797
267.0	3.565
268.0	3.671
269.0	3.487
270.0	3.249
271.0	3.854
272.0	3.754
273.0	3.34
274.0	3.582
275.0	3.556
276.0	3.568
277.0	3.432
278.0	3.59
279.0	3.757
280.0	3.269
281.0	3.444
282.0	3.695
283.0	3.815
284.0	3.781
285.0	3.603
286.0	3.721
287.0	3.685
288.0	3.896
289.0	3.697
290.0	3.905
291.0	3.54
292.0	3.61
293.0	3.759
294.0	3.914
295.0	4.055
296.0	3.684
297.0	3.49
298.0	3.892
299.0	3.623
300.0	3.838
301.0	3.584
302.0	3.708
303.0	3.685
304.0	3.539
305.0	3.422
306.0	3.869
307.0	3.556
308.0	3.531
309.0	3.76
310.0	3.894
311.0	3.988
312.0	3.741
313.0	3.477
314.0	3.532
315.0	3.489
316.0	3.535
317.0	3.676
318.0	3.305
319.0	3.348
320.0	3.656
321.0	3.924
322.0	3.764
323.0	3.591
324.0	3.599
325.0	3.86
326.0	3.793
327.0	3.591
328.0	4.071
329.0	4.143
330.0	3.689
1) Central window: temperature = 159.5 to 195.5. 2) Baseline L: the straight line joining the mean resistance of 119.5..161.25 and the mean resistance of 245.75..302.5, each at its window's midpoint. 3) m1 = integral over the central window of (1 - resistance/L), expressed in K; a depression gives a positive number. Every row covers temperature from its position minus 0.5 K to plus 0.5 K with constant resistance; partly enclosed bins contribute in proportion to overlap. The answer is 7.5 K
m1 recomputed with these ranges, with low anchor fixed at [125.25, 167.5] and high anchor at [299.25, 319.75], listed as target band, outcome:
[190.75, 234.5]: -1.24 K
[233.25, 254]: -0.03 K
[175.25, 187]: 1.66 K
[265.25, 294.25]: -0.40 K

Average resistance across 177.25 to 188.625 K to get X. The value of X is 3.03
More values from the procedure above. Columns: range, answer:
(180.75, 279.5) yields 3.53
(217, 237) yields 3.64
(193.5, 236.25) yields 3.67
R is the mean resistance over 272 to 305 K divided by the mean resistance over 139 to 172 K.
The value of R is 1.1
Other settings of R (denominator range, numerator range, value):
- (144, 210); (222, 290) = 1.15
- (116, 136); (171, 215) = 0.89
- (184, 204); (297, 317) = 1.24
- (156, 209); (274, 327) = 1.20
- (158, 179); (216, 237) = 1.28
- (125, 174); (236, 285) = 1.08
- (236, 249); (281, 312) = 1.06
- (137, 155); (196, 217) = 1.13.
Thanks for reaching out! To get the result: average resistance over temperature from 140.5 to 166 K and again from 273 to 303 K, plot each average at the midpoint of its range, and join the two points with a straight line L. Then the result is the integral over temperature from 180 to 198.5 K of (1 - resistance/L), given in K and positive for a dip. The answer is 3.8 K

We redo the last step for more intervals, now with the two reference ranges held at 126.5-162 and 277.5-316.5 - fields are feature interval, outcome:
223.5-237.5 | 0.4 K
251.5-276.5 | 0.3 K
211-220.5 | -1.7 K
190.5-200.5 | 3.1 K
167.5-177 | 2.1 K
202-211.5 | -1.6 K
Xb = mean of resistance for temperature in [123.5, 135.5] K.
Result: 3.68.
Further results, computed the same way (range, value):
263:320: 3.64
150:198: 2.85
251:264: 3.63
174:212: 3.21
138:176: 3.15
